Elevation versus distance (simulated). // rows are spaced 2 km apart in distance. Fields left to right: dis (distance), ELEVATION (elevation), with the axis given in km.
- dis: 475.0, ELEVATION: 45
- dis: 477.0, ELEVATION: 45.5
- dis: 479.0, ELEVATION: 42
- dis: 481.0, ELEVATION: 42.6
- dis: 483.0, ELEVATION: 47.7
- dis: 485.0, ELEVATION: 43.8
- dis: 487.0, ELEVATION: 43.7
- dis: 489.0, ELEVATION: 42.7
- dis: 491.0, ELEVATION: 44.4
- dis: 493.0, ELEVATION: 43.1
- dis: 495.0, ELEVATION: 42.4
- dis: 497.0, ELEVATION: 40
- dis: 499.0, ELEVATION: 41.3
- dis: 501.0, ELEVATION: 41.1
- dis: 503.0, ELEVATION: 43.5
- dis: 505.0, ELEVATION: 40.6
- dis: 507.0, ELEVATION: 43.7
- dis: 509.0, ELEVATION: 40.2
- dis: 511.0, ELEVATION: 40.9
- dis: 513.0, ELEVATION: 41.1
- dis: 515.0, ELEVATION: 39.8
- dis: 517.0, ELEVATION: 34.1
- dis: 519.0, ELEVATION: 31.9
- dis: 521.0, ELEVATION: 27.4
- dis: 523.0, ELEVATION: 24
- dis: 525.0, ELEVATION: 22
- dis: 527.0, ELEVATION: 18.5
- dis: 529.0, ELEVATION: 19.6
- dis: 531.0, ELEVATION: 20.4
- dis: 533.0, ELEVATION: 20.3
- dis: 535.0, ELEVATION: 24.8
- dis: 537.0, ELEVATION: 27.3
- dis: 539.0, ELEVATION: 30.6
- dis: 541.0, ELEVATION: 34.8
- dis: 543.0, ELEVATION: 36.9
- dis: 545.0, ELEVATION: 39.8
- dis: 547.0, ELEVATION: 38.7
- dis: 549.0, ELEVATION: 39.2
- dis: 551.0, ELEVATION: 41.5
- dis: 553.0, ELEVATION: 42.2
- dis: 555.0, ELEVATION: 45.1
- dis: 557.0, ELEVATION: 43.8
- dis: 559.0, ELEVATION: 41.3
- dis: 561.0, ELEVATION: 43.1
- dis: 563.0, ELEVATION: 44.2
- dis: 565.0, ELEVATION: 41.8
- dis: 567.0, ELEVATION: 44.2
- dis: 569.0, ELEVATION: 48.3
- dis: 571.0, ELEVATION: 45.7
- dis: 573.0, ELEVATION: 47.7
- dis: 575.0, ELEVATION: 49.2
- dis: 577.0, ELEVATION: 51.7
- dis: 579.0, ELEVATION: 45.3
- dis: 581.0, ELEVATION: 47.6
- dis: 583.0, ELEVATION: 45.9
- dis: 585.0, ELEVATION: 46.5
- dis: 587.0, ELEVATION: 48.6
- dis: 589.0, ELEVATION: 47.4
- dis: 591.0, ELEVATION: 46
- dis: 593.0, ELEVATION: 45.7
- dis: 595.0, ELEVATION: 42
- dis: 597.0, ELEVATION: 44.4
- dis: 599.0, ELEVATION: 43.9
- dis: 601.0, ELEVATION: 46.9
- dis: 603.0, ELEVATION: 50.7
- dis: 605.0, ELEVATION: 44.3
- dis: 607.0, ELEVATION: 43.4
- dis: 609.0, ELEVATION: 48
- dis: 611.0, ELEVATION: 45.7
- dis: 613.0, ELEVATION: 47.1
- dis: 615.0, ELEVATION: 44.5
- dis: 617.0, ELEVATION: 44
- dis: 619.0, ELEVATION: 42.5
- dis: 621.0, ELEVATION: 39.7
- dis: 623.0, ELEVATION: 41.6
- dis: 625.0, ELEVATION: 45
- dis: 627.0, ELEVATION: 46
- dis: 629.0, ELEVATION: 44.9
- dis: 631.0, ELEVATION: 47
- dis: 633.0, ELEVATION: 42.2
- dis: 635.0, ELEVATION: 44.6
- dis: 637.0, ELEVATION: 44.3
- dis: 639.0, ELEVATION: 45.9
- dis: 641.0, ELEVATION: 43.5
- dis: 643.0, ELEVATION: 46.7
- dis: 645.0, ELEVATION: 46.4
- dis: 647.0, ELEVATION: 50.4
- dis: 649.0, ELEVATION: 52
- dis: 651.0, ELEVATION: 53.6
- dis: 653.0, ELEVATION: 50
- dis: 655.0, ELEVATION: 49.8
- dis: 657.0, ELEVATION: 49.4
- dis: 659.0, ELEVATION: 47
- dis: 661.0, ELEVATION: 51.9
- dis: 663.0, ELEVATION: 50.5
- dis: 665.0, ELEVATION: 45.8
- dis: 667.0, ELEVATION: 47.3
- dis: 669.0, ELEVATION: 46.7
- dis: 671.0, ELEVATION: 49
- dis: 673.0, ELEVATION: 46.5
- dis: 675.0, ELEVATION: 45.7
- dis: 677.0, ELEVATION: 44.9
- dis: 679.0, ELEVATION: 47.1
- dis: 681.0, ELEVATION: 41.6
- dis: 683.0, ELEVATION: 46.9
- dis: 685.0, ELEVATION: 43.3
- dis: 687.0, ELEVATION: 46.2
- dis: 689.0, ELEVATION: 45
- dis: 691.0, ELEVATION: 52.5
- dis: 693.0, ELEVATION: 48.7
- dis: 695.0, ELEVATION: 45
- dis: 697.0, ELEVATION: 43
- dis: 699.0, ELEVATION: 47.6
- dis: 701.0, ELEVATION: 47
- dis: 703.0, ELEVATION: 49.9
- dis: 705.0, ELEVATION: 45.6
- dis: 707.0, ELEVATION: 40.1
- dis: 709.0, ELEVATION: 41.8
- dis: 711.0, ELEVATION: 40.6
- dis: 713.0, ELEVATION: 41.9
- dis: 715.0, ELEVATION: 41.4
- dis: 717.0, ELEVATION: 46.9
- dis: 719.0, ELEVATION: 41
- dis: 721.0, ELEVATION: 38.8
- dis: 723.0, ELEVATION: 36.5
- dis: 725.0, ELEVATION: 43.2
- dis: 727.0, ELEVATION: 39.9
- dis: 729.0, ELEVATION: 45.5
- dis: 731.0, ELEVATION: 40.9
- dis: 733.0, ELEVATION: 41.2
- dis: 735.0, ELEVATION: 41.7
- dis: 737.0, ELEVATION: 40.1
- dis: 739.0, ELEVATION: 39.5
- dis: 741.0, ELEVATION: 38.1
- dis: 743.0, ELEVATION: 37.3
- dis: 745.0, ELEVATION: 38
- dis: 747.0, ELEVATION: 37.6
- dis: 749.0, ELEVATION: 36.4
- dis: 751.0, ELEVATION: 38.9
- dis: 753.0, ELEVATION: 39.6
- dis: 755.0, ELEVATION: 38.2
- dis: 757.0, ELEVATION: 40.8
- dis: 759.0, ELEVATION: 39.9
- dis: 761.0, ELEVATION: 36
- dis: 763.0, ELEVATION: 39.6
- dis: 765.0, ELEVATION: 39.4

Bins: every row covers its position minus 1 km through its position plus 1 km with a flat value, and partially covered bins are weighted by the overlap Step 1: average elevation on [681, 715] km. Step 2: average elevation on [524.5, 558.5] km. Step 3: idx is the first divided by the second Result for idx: 1.4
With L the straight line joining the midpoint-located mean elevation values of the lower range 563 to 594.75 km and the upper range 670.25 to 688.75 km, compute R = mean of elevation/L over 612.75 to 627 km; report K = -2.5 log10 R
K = 0.07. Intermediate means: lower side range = 46.6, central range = 43.5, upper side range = 45.6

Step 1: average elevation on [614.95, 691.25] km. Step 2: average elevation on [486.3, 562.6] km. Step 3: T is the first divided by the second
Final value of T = 1.28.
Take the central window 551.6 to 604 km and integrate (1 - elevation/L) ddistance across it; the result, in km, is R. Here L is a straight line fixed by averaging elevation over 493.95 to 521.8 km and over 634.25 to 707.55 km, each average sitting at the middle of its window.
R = -3.80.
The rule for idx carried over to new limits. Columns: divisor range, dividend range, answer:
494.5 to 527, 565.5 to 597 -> 1.28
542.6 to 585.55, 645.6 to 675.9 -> 1.11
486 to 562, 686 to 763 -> 1.16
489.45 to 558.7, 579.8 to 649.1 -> 1.28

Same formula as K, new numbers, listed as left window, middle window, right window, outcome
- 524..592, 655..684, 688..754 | -0.149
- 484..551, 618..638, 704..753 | -0.152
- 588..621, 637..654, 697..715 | -0.083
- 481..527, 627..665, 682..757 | -0.162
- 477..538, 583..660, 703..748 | -0.192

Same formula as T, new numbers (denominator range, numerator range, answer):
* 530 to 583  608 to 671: 1.17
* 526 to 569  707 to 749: 1.14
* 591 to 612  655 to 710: 1.02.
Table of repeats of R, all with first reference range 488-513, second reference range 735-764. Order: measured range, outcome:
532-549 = 3.8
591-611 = -2.4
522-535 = 6.4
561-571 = -0.8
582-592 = -1.5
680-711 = -4.8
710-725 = -0.8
